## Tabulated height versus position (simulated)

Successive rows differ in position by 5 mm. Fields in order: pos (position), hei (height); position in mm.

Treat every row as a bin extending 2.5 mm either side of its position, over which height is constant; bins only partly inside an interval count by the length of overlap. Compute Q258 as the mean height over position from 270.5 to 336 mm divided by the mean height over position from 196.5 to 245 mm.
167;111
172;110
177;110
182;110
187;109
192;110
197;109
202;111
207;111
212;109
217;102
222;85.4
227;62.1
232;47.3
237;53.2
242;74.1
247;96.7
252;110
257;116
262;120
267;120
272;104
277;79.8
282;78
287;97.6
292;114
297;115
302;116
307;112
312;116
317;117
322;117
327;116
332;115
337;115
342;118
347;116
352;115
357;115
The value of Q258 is 1.3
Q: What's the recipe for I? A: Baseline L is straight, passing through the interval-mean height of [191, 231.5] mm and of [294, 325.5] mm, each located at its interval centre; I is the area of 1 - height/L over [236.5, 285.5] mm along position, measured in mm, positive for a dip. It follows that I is 4.33 mm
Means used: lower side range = 97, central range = 96.9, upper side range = 115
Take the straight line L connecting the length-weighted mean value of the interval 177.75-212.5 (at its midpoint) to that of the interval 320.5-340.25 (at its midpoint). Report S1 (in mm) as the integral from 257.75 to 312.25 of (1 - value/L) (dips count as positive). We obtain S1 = 3.5 mm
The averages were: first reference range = 110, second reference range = 116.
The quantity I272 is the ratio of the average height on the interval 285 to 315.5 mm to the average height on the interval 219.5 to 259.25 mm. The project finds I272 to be 1.40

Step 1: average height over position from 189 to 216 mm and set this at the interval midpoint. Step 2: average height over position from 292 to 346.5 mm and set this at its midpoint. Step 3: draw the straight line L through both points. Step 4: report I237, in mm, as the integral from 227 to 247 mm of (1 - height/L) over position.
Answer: 8.6 mm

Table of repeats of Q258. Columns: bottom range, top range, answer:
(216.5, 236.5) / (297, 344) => 1.67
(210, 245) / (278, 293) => 1.23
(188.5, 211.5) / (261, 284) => 0.90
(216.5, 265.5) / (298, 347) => 1.33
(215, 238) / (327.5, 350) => 1.65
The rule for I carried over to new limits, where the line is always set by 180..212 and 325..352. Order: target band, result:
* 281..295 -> 1.80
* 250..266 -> -0.48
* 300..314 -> 0.00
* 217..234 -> 6.15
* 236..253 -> 4.28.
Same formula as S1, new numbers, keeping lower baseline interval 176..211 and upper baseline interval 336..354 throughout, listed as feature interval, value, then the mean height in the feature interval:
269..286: 3.6 mm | 89.1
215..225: 1.7 mm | 91.7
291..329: -0.2 mm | 115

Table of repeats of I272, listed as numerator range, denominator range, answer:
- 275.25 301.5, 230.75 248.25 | 1.47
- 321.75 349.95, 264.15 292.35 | 1.18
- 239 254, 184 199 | 0.84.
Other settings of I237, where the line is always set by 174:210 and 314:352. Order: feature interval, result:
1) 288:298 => 0.2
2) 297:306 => 0.0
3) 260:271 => -0.4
